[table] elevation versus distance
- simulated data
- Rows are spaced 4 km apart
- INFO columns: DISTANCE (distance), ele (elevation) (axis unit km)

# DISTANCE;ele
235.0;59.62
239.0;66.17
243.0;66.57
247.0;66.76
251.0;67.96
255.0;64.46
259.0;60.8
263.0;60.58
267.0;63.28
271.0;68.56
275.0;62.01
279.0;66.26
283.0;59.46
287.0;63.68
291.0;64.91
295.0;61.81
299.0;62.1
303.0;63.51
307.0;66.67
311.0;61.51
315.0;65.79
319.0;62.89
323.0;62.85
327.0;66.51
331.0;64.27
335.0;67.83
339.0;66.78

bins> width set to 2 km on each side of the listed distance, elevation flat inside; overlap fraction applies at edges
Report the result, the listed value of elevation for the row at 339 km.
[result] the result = 66.78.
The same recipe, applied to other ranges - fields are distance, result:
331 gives 64.27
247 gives 66.76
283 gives 59.46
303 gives 63.51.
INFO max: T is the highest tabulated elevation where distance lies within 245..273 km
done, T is 68.56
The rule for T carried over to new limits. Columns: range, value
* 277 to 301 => 66.26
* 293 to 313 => 66.67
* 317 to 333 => 66.51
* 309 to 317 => 65.79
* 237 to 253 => 67.96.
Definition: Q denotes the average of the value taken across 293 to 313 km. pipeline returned 63.1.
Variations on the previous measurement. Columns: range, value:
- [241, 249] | 66.7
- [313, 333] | 64.5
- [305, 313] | 64.1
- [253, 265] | 61.9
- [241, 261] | 65.3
